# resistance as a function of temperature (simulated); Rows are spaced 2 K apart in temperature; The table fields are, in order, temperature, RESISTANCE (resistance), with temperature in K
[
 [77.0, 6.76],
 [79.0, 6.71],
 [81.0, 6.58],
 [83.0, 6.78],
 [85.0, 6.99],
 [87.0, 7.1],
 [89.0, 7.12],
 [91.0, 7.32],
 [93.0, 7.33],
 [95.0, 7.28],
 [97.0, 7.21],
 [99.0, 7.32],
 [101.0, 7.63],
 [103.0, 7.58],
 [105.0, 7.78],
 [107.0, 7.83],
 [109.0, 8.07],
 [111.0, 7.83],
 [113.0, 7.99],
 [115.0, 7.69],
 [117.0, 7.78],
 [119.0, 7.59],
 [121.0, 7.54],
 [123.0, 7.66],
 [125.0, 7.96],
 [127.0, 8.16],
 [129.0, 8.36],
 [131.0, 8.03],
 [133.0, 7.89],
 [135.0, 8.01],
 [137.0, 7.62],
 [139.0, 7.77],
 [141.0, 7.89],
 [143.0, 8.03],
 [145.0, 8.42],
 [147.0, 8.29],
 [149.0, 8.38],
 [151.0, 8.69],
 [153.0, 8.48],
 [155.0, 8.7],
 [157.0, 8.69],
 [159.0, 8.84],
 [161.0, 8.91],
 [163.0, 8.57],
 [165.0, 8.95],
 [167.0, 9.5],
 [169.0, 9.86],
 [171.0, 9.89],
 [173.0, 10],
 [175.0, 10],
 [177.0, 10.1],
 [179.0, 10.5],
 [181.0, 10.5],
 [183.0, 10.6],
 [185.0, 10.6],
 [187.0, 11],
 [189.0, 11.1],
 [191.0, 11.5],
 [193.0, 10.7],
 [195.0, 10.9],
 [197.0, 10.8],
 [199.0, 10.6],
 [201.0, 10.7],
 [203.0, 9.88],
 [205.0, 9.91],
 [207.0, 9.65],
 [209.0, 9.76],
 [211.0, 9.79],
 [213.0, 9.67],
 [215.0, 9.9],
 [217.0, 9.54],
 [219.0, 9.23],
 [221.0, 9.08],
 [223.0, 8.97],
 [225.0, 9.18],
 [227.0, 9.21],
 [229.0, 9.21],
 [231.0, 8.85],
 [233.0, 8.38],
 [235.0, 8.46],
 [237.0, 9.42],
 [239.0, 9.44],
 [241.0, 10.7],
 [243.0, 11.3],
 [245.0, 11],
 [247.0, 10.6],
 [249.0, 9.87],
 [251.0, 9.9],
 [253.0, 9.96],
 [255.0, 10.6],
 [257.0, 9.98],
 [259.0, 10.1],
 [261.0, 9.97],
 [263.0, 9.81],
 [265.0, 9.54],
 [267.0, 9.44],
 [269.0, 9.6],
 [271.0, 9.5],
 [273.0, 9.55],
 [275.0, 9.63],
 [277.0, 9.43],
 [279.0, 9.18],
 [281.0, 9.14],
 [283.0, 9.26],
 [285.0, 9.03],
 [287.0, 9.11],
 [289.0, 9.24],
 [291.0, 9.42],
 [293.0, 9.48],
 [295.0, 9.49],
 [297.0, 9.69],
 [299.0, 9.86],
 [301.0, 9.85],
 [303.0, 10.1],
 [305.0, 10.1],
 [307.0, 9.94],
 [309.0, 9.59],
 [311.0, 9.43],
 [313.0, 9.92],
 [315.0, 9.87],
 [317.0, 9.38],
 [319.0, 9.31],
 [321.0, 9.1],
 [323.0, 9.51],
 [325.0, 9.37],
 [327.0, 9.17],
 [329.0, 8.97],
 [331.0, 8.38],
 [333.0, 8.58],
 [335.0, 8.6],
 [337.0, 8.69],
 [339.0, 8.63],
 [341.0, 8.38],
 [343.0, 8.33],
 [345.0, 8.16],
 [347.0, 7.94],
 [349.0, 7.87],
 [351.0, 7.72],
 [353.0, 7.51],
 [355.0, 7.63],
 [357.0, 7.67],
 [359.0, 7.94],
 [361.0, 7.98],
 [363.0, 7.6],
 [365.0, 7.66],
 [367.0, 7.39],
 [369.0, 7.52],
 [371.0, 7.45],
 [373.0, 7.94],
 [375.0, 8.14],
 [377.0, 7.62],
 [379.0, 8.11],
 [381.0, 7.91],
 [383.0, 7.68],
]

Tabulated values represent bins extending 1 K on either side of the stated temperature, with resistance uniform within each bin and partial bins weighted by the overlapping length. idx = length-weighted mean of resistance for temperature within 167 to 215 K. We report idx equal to 10.3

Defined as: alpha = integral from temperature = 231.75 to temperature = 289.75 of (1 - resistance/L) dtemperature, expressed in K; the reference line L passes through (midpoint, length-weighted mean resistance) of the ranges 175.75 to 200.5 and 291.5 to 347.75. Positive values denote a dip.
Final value 1.19 K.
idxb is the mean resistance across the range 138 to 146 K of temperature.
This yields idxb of 8.03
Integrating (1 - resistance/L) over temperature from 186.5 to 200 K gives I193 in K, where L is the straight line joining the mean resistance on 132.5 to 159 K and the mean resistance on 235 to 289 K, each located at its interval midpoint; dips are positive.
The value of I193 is -3.15 K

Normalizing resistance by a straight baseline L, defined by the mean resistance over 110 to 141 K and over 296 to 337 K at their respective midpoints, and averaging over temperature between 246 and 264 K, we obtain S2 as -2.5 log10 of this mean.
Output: -0.13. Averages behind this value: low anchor 7.86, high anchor 9.42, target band 10.1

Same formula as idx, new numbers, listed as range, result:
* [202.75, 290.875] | 9.61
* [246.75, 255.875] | 10.1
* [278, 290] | 9.16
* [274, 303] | 9.44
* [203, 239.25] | 9.33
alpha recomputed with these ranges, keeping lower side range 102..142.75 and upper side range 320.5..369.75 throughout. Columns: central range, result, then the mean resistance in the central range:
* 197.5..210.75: -3.5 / 10.1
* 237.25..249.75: -3.7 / 10.4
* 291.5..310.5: -3.7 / 9.77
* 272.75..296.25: -3.4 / 9.33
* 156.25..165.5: -1.0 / 8.79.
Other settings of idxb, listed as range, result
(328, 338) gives 8.64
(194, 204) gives 10.6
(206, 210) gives 9.71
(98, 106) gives 7.58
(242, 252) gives 10.5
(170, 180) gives 10.1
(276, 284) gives 9.25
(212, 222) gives 9.48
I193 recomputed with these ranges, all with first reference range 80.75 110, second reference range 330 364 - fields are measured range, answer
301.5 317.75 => -3.7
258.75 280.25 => -4.7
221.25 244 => -4.7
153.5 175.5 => -4.9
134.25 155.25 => -2.0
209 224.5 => -3.5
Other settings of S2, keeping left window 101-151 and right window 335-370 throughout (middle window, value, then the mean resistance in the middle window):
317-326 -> -0.18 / 9.33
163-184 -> -0.24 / 9.92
